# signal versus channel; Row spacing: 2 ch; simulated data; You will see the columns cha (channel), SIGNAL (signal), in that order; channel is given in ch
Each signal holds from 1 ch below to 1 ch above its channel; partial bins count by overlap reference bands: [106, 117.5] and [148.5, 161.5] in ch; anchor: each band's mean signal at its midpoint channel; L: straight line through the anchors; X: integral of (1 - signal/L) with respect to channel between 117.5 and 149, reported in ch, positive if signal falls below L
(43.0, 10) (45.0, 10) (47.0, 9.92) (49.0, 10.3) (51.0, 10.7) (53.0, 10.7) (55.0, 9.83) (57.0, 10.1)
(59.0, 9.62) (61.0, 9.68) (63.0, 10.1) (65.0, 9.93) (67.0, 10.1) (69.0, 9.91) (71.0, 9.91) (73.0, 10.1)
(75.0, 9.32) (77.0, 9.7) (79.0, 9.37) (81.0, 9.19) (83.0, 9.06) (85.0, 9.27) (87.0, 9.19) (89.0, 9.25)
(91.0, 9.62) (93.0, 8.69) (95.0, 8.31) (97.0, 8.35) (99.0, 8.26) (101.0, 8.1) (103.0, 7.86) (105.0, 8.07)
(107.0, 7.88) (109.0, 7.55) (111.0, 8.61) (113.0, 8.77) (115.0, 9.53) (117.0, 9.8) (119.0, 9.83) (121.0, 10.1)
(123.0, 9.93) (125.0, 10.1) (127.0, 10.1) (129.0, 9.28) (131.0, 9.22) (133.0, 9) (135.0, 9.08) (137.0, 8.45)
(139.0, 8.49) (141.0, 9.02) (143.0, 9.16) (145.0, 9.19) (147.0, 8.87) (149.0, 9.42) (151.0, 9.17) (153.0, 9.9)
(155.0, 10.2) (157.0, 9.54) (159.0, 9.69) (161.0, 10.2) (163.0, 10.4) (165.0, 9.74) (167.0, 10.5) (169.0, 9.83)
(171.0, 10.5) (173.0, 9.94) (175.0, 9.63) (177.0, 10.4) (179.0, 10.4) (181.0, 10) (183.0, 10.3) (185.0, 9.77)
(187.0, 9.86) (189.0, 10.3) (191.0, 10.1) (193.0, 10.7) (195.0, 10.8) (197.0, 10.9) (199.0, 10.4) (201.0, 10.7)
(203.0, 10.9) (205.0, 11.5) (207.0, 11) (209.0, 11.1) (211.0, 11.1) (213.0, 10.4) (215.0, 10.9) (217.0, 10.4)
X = -0.6 ch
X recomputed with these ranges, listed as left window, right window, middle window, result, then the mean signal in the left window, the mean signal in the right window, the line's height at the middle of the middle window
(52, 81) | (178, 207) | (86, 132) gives 5.03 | 9.86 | 10.5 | 10.1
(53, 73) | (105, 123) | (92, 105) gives 1.47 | 9.96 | 9.01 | 9.3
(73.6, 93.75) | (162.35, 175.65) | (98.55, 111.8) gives 2.04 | 9.29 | 10.1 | 9.49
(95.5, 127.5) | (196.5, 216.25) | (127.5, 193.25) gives 1.51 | 8.9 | 10.9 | 9.92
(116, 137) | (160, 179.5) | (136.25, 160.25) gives 1.45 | 9.59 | 10.1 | 9.87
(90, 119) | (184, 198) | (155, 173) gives -0.47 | 8.57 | 10.3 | 9.79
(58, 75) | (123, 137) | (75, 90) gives 0.73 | 9.88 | 9.42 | 9.77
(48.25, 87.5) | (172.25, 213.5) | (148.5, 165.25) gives 0.77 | 9.81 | 10.5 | 10.3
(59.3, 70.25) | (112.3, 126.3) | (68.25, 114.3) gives 4.49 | 9.92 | 9.75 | 9.84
